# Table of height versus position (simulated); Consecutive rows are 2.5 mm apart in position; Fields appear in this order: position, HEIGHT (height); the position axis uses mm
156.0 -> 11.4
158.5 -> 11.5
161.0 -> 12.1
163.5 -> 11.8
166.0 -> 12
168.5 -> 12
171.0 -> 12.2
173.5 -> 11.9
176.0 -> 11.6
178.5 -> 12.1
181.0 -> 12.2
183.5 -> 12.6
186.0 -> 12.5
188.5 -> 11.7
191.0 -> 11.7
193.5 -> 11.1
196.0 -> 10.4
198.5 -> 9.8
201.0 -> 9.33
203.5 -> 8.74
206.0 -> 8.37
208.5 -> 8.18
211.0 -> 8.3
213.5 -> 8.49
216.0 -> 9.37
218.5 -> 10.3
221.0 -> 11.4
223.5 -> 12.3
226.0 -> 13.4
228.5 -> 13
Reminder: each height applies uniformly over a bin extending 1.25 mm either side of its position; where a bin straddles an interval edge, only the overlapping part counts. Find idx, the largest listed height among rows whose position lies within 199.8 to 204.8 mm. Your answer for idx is 9.33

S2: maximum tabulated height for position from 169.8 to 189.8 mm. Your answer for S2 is 12.6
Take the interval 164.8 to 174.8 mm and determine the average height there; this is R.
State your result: 12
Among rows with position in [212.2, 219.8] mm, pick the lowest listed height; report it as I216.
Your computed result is 8.49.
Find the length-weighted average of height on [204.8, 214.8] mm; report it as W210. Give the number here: 8.34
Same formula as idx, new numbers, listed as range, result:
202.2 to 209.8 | 8.74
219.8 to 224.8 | 12.3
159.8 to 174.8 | 12.2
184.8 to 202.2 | 12.5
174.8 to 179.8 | 12.1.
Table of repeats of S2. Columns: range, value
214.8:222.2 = 11.4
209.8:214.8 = 8.49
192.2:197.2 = 11.1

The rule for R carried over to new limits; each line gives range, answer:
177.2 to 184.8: 12.3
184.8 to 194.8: 11.7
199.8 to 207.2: 8.81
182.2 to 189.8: 12.3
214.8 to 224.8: 10.9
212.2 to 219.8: 9.39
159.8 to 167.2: 12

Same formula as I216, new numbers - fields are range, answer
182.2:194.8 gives 11.1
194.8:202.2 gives 9.33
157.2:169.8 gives 11.5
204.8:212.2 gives 8.18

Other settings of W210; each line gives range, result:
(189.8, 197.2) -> 11.1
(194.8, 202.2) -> 9.84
